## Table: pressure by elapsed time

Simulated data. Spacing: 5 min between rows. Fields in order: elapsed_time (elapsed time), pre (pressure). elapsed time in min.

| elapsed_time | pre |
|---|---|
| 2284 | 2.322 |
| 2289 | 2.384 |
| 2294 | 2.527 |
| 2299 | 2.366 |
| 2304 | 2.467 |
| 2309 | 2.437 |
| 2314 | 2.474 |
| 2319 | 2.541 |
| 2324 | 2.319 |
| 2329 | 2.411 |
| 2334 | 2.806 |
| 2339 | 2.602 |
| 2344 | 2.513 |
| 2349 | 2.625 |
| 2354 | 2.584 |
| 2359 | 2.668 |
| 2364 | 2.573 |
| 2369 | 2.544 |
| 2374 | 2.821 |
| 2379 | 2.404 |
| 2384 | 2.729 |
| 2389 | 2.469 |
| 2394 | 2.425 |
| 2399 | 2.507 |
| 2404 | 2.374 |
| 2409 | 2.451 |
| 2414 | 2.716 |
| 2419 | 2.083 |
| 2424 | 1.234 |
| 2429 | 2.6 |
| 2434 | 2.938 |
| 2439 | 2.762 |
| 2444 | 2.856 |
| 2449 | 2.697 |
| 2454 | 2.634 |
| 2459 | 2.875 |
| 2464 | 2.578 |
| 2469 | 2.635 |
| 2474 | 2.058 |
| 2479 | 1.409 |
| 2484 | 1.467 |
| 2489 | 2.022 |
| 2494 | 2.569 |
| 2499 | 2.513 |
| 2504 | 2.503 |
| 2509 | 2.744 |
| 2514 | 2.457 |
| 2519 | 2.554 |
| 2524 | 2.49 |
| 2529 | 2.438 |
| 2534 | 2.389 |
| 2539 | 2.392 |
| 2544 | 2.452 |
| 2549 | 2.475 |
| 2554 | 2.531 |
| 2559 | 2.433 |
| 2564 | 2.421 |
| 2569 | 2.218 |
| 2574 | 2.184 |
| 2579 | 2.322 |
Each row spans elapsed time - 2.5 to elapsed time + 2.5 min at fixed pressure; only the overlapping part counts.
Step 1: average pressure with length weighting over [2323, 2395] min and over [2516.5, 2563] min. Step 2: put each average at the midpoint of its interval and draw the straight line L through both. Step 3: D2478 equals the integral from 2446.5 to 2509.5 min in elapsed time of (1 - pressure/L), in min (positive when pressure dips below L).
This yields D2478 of 3.78 min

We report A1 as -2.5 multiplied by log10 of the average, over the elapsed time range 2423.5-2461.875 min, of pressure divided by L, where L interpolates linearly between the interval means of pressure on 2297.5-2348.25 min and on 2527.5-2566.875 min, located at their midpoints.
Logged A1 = -0.08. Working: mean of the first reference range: 2.5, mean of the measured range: 2.64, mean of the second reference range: 2.44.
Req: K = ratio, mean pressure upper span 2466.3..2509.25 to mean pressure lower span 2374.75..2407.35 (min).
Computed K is 0.87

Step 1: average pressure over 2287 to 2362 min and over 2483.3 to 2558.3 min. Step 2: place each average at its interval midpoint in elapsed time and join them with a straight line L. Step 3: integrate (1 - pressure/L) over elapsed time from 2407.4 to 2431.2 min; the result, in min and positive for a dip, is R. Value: 2.6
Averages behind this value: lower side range 2.52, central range 2.2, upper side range 2.42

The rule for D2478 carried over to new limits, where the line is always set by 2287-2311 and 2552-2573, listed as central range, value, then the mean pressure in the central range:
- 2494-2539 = -2.2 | 2.51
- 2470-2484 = 3.6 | 1.78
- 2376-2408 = -0.9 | 2.49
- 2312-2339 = -1.0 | 2.52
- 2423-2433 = 1.0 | 2.17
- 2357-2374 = -1.4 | 2.63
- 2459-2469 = -1.1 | 2.67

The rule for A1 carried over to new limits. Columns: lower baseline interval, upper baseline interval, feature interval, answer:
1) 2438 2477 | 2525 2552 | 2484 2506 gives 0.11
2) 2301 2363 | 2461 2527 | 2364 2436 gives 0.00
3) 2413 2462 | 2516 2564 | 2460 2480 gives 0.11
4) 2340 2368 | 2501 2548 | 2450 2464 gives -0.08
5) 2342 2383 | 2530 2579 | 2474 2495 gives 0.32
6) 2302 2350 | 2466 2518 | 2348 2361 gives -0.07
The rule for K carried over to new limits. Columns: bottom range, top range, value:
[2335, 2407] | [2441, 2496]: 0.92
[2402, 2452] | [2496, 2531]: 1.02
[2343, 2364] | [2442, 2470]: 1.04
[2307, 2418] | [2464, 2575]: 0.92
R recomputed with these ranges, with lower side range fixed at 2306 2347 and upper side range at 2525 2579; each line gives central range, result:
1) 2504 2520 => -1.07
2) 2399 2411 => 0.20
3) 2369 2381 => -0.57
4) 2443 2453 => -1.20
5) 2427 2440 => -1.68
